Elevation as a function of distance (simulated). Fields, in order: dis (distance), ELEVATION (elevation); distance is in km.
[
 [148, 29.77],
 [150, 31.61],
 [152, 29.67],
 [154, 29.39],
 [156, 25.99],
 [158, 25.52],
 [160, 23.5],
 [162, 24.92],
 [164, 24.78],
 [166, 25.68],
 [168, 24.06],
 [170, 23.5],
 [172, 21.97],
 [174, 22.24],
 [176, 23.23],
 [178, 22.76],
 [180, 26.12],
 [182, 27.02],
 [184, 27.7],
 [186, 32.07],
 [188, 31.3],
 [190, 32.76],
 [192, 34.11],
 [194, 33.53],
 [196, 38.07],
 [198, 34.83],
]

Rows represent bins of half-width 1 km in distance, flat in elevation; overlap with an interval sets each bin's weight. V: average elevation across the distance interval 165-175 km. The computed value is 23.5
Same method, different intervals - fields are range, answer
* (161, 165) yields 24.9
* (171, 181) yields 23.3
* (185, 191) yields 32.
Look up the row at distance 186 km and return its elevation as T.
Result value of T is 32.07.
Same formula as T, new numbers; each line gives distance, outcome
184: 27.7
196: 38.07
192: 34.11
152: 29.67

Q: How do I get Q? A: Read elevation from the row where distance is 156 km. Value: 25.99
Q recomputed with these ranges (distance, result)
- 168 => 24.06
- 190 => 32.76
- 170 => 23.5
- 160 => 23.5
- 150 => 31.61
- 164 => 24.78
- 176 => 23.23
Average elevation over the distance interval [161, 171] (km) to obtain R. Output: 24.6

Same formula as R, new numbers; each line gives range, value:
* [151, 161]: 26.8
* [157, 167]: 24.9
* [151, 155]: 29.5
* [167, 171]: 23.8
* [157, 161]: 24.5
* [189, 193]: 33.4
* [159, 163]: 24.2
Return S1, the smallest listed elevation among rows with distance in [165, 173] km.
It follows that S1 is 21.97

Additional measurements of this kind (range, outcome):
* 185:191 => 31.3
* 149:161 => 23.5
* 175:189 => 22.76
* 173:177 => 22.24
